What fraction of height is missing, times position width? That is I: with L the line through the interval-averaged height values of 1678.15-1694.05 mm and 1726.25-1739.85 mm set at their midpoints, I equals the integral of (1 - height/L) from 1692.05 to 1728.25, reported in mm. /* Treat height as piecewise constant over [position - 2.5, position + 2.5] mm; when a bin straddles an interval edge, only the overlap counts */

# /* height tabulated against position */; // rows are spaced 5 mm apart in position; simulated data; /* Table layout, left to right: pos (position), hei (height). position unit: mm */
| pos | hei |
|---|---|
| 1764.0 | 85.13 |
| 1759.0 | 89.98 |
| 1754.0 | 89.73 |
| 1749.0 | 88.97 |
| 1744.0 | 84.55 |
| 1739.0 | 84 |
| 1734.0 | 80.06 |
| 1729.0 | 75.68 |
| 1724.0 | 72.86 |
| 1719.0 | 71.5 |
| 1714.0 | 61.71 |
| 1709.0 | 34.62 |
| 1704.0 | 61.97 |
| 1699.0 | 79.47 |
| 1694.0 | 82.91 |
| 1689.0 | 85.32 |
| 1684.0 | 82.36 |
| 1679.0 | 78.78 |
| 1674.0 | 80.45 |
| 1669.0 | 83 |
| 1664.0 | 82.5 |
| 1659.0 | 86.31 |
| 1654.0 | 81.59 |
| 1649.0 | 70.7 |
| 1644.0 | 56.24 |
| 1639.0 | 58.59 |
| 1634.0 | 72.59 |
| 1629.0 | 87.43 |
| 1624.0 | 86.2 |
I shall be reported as 6.4 mm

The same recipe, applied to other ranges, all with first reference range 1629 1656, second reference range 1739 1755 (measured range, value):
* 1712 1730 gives 2.71 mm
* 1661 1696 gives -3.13 mm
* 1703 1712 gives 3.76 mm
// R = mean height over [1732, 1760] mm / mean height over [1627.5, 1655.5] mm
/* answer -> 1.2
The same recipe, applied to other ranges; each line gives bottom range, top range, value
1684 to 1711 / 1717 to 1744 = 1.10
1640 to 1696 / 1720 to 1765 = 1.06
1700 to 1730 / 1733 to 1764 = 1.37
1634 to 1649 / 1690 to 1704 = 1.26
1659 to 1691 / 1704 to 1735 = 0.79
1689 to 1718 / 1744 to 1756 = 1.33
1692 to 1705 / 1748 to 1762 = 1.18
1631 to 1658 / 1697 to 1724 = 0.90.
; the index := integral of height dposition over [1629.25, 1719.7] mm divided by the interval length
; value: 73.2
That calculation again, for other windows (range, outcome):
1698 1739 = 67.8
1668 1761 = 77.1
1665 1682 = 80.9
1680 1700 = 82.5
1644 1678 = 78.9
